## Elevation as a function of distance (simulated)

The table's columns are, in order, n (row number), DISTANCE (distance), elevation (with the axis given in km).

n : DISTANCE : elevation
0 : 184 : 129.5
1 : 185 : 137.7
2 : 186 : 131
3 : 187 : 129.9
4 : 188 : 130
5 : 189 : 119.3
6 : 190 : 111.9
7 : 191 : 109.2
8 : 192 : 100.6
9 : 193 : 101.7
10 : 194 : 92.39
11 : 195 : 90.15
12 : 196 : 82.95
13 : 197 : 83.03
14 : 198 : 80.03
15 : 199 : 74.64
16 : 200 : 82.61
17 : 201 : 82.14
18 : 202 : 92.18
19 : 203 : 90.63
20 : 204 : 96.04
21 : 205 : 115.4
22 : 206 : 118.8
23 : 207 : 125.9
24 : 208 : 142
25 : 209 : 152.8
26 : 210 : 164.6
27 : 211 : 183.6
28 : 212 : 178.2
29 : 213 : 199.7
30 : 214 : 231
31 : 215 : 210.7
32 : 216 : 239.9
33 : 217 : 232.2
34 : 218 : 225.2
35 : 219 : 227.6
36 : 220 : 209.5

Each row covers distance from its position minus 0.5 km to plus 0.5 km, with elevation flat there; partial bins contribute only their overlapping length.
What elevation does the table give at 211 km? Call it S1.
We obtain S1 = 183.6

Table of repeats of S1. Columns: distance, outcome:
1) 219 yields 227.6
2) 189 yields 119.3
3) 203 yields 90.63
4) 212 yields 178.2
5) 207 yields 125.9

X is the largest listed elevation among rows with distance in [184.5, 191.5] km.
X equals 137.7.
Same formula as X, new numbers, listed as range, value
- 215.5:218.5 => 239.9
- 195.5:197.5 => 83.03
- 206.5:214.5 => 231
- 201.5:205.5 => 115.4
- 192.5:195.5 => 101.7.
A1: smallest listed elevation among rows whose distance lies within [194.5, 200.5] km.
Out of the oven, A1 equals 74.64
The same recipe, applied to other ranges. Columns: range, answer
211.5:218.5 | 178.2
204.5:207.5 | 115.4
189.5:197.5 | 82.95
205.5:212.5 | 118.8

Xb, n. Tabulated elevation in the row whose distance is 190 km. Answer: 111.9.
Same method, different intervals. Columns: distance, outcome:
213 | 199.7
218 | 225.2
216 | 239.9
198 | 80.03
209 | 152.8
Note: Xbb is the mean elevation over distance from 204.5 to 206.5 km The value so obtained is 117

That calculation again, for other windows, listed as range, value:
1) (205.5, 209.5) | 135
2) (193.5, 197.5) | 87.1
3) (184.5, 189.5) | 130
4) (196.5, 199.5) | 79.2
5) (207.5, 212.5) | 164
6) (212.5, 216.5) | 220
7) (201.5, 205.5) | 98.6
